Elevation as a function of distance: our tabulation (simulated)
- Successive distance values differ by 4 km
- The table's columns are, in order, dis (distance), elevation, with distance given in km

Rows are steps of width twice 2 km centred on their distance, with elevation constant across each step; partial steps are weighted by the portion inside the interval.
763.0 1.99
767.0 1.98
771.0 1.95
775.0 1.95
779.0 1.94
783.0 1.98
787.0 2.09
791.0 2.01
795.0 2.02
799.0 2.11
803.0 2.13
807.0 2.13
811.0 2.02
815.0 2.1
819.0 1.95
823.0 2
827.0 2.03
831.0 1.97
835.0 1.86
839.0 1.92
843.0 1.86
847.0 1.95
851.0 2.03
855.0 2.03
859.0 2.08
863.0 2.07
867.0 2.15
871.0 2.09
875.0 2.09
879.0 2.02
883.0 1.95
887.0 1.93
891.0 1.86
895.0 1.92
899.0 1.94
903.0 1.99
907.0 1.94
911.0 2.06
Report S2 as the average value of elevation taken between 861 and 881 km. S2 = 2.08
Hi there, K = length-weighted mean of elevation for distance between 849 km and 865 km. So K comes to 2.05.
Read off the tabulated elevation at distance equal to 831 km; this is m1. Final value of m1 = 1.97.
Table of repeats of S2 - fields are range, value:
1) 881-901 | 1.92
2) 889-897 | 1.89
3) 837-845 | 1.89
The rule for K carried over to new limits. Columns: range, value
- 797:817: 2.1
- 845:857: 2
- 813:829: 2.02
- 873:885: 2.02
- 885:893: 1.9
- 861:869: 2.11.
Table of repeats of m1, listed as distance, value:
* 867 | 2.15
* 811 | 2.02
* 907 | 1.94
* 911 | 2.06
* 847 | 1.95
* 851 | 2.03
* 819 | 1.95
